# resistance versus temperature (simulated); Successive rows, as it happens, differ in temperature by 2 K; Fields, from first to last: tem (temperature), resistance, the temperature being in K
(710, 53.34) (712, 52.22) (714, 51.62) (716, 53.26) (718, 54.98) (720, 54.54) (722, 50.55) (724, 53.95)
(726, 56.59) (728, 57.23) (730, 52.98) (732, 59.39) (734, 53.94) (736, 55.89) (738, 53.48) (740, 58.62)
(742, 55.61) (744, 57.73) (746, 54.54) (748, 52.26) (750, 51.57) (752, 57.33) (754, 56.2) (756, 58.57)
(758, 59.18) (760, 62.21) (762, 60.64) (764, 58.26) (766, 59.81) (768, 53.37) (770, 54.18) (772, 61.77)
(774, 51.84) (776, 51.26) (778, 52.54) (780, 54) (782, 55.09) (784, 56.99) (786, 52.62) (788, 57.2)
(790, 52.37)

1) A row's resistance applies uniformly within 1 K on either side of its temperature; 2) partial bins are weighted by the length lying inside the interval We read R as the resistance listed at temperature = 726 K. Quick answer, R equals 56.59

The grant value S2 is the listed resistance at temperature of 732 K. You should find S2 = 59.39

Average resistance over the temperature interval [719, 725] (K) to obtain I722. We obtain 53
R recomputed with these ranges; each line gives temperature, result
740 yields 58.62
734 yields 53.94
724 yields 53.95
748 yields 52.26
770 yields 54.18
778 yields 52.54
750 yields 51.57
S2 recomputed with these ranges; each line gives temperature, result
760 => 62.21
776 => 51.26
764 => 58.26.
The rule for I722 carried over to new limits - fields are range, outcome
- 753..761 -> 59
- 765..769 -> 56.6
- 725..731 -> 55.6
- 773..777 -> 51.5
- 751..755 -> 56.8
